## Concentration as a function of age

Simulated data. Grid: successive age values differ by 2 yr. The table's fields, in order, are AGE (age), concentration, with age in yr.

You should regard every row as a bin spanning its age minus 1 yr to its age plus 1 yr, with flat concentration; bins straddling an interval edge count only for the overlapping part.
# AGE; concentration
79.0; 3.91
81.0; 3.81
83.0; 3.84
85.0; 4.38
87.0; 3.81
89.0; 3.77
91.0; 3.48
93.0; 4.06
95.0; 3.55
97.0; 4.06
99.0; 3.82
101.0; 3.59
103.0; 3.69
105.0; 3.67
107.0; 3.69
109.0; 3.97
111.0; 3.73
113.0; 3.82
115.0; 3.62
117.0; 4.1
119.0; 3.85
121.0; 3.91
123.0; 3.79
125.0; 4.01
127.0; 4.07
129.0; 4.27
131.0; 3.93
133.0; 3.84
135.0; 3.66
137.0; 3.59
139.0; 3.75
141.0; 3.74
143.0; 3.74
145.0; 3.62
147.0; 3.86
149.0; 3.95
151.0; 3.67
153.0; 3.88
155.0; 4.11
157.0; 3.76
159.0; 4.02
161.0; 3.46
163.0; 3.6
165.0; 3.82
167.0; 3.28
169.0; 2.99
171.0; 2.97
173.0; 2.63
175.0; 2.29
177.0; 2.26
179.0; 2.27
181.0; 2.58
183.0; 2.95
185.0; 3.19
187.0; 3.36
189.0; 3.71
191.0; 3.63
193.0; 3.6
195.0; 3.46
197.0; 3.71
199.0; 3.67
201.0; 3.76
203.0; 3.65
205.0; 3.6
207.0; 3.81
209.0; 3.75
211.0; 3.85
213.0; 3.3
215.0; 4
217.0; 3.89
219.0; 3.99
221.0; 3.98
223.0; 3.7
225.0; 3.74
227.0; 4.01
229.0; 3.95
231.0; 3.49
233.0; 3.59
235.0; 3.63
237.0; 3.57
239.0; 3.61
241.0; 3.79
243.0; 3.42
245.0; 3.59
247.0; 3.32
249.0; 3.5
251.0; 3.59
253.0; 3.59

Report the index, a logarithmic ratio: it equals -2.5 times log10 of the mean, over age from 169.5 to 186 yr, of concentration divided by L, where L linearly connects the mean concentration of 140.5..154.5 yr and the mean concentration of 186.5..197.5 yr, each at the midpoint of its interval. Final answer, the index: 0.35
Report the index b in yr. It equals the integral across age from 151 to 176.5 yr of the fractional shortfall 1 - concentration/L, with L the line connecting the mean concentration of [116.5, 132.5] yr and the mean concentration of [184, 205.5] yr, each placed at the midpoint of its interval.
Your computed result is 2.52 yr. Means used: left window 3.98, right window 3.58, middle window 3.39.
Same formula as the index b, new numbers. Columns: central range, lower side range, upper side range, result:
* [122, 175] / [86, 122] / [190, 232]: 1.4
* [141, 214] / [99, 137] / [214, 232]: 7.8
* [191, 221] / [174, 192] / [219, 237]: -3.4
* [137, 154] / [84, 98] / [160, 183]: -2.8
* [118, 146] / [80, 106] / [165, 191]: -3.5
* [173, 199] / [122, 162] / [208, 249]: 4.7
